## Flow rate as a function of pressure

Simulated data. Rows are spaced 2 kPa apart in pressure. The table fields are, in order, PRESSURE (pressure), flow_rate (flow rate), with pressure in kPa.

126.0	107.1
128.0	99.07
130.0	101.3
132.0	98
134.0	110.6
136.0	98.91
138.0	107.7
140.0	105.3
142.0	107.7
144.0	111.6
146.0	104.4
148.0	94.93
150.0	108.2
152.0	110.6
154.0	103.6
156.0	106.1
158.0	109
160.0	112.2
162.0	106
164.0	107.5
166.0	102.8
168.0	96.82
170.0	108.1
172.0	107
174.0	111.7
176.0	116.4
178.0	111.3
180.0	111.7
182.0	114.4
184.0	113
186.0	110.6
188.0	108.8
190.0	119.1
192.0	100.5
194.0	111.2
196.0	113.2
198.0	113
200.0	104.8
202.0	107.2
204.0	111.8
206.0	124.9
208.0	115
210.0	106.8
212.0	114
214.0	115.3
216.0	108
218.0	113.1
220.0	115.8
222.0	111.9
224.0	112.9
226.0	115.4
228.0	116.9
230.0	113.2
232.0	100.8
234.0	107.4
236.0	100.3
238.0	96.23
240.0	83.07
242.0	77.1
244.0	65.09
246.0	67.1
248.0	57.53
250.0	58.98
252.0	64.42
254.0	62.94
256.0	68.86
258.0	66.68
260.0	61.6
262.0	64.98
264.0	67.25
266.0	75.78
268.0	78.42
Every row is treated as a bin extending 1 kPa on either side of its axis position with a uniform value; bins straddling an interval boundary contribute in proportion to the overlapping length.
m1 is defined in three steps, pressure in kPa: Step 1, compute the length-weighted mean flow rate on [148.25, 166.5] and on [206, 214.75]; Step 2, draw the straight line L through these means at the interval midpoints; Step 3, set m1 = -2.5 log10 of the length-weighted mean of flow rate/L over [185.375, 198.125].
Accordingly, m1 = 0.008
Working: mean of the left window 107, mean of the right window 114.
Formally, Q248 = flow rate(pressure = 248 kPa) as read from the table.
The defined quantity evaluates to 57.53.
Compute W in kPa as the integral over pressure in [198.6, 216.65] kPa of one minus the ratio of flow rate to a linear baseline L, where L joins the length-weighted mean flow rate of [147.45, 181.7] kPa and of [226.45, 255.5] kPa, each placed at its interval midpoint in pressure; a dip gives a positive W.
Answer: -3.41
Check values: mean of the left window 108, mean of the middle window 112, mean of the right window 84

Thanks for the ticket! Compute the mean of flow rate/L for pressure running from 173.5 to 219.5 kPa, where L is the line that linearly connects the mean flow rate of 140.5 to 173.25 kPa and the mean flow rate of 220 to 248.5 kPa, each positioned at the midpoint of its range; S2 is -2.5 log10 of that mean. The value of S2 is -0.11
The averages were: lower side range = 106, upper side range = 96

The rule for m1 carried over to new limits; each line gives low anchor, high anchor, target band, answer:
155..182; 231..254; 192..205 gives -0.14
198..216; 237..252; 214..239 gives -0.20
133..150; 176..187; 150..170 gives 0.02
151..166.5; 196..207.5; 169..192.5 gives -0.01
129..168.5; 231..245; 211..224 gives -0.21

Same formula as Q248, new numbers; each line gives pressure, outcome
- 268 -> 78.42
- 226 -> 115.4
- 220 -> 115.8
